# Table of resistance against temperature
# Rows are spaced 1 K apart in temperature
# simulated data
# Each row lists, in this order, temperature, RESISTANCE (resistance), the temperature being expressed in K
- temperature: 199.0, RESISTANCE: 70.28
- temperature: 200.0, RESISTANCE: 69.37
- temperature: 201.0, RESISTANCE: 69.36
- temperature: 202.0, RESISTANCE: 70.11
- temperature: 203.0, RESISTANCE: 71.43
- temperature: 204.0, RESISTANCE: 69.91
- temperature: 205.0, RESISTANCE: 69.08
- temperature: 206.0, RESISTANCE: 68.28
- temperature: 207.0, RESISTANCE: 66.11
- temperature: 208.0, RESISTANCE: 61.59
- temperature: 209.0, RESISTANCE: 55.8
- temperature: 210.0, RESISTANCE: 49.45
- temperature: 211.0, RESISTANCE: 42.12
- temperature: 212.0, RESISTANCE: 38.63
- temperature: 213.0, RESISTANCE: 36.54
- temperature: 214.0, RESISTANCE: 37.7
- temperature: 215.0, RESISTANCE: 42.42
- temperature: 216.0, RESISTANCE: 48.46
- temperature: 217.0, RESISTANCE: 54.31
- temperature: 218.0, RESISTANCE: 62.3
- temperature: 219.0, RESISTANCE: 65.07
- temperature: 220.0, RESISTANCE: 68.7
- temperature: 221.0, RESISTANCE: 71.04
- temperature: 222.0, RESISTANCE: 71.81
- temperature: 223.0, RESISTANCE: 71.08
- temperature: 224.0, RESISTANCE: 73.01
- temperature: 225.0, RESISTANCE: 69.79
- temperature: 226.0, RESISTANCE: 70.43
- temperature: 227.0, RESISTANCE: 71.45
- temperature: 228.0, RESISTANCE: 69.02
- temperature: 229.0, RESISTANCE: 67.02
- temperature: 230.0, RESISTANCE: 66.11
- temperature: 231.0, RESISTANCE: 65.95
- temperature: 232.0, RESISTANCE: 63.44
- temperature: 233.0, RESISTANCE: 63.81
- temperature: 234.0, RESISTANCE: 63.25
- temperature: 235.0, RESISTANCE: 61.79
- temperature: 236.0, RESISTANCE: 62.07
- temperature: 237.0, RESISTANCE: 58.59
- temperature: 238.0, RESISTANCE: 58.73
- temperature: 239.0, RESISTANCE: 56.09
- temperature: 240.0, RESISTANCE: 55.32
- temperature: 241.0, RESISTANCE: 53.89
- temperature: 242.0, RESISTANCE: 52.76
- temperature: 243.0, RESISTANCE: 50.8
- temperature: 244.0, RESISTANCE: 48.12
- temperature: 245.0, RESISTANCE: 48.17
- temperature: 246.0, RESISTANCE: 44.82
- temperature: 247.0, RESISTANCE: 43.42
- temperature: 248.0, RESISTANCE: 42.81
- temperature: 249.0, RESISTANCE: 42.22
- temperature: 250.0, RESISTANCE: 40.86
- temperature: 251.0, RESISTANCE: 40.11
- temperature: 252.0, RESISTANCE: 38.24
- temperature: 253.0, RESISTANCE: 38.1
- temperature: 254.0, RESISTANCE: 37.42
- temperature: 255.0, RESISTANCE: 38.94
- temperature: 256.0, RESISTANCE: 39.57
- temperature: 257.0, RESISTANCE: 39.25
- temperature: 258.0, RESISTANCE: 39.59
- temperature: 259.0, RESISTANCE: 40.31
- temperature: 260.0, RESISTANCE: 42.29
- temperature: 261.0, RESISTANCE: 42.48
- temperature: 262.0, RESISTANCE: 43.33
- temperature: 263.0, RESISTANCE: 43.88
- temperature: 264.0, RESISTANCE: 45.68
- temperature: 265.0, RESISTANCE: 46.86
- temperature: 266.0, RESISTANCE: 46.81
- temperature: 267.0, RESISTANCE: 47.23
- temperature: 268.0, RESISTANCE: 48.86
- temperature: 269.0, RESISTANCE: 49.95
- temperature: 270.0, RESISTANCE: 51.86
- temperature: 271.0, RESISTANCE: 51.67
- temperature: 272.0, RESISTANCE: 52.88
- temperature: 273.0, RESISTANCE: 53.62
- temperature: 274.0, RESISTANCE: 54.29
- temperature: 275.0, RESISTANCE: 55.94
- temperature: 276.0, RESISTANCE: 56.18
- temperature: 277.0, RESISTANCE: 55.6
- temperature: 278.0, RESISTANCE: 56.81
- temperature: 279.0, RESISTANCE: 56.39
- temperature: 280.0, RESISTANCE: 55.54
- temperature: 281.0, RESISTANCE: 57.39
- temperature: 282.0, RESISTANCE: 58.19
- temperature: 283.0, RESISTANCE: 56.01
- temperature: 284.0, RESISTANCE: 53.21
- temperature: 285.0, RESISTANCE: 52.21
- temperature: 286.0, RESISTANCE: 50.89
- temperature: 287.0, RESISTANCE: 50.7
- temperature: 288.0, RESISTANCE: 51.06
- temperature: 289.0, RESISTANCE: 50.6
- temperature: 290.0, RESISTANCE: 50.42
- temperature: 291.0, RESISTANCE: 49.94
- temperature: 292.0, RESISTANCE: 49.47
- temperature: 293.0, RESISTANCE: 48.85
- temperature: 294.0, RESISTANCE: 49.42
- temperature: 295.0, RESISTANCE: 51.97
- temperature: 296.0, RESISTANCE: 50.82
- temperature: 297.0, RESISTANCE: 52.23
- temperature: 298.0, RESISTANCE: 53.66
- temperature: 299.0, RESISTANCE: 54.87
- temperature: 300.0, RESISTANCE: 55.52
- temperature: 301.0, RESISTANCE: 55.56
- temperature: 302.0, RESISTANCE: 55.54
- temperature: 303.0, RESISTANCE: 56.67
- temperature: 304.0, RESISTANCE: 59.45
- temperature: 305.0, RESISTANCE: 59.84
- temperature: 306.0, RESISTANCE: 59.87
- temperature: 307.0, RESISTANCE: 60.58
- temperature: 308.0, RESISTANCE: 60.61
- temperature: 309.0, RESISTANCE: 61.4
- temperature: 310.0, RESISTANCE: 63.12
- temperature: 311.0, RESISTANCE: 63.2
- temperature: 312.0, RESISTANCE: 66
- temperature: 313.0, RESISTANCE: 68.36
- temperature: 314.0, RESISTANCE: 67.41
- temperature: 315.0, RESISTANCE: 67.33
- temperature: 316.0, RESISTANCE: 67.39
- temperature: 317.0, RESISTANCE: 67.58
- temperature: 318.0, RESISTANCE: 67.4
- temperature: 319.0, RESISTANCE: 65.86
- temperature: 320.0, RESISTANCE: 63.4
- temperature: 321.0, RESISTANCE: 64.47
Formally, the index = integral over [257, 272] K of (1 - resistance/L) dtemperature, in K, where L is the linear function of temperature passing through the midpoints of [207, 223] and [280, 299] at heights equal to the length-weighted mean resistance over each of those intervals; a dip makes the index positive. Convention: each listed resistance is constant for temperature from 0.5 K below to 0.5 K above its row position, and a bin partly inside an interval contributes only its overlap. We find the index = 2.05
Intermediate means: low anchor 54.7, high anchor 52.2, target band 45.8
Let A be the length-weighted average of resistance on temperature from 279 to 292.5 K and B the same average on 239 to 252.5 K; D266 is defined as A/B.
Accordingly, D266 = 1.13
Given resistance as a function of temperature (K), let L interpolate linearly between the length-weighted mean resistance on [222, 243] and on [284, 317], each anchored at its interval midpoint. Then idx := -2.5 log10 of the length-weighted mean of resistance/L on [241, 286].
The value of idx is 0.25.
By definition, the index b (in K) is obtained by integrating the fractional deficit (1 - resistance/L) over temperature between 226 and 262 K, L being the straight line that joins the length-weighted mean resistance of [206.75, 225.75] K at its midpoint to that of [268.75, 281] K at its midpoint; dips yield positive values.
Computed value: 3.1 K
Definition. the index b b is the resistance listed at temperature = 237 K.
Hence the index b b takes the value 58.59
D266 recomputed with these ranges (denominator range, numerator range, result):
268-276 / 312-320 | 1.27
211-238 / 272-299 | 0.87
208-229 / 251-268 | 0.72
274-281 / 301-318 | 1.12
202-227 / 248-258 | 0.66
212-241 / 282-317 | 0.93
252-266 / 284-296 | 1.22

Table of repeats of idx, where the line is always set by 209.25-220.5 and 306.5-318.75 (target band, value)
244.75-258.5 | 0.332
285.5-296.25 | 0.219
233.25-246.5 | -0.031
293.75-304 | 0.166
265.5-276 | 0.138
